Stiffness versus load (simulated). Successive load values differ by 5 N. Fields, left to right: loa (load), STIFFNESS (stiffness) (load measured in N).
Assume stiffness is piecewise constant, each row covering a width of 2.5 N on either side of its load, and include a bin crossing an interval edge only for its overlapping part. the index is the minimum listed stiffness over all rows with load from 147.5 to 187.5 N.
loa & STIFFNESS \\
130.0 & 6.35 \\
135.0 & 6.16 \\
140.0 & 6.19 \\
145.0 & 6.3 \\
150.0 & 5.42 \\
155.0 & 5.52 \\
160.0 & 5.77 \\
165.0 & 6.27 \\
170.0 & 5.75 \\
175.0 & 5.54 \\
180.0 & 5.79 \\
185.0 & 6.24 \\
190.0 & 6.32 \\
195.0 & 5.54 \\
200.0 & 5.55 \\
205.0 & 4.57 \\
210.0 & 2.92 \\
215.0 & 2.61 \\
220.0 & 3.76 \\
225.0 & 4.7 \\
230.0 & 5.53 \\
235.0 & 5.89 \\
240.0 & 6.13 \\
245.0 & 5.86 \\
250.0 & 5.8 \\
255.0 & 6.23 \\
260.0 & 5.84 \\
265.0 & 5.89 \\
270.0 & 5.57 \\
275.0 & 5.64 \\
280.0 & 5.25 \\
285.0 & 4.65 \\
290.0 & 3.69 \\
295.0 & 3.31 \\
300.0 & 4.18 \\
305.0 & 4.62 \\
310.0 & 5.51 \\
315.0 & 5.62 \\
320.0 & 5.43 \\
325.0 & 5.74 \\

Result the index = 5.42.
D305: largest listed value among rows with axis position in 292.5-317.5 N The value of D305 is 5.62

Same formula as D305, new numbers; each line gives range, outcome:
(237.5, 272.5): 6.23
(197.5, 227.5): 5.55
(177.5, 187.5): 6.24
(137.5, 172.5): 6.3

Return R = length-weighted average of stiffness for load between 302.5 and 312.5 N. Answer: 5.06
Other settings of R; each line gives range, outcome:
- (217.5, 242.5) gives 5.2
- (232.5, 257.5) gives 5.98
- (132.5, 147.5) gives 6.22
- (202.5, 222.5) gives 3.46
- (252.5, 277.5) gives 5.83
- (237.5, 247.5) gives 6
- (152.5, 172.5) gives 5.83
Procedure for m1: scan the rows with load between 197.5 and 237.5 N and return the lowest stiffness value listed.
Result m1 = 2.61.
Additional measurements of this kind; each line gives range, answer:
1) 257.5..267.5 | 5.84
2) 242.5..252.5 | 5.8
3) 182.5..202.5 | 5.54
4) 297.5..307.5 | 4.18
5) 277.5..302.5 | 3.31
